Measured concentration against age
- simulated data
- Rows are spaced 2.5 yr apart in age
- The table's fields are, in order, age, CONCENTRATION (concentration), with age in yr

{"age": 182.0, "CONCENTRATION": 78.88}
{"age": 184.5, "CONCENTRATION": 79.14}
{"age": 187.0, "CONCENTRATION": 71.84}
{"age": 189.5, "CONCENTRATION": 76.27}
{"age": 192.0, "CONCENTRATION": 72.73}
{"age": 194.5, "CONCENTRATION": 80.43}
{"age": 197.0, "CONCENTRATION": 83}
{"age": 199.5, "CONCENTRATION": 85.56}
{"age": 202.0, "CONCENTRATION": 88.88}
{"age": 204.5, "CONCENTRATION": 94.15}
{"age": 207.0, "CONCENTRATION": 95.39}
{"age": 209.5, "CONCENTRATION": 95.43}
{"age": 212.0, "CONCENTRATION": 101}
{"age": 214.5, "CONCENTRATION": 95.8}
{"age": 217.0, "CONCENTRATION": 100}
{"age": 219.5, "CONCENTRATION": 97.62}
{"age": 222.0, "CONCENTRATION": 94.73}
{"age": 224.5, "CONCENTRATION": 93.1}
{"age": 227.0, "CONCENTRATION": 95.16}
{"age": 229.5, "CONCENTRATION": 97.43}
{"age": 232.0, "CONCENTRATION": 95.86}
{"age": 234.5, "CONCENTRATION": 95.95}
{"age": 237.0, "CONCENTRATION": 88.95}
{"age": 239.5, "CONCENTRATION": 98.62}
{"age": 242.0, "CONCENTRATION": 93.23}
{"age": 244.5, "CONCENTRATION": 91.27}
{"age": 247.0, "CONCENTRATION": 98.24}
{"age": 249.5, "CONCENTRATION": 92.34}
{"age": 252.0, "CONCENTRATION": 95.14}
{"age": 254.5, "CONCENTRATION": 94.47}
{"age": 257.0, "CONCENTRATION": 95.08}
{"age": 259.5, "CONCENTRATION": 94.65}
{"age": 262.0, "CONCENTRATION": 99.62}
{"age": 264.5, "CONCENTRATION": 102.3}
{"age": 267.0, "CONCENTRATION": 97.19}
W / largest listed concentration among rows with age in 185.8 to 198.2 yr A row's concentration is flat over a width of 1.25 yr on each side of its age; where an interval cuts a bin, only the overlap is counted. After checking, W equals 83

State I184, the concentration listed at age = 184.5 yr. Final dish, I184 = 79.14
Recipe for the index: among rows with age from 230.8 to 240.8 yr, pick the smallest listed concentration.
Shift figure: 88.95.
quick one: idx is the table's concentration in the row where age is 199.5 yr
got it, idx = 85.56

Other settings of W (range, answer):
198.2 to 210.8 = 95.43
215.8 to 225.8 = 100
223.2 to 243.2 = 98.62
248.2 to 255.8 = 95.14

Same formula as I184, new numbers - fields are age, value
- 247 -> 98.24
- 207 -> 95.39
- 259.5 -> 94.65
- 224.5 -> 93.1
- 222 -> 94.73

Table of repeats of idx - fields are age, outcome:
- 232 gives 95.86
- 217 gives 100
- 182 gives 78.88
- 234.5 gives 95.95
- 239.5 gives 98.62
